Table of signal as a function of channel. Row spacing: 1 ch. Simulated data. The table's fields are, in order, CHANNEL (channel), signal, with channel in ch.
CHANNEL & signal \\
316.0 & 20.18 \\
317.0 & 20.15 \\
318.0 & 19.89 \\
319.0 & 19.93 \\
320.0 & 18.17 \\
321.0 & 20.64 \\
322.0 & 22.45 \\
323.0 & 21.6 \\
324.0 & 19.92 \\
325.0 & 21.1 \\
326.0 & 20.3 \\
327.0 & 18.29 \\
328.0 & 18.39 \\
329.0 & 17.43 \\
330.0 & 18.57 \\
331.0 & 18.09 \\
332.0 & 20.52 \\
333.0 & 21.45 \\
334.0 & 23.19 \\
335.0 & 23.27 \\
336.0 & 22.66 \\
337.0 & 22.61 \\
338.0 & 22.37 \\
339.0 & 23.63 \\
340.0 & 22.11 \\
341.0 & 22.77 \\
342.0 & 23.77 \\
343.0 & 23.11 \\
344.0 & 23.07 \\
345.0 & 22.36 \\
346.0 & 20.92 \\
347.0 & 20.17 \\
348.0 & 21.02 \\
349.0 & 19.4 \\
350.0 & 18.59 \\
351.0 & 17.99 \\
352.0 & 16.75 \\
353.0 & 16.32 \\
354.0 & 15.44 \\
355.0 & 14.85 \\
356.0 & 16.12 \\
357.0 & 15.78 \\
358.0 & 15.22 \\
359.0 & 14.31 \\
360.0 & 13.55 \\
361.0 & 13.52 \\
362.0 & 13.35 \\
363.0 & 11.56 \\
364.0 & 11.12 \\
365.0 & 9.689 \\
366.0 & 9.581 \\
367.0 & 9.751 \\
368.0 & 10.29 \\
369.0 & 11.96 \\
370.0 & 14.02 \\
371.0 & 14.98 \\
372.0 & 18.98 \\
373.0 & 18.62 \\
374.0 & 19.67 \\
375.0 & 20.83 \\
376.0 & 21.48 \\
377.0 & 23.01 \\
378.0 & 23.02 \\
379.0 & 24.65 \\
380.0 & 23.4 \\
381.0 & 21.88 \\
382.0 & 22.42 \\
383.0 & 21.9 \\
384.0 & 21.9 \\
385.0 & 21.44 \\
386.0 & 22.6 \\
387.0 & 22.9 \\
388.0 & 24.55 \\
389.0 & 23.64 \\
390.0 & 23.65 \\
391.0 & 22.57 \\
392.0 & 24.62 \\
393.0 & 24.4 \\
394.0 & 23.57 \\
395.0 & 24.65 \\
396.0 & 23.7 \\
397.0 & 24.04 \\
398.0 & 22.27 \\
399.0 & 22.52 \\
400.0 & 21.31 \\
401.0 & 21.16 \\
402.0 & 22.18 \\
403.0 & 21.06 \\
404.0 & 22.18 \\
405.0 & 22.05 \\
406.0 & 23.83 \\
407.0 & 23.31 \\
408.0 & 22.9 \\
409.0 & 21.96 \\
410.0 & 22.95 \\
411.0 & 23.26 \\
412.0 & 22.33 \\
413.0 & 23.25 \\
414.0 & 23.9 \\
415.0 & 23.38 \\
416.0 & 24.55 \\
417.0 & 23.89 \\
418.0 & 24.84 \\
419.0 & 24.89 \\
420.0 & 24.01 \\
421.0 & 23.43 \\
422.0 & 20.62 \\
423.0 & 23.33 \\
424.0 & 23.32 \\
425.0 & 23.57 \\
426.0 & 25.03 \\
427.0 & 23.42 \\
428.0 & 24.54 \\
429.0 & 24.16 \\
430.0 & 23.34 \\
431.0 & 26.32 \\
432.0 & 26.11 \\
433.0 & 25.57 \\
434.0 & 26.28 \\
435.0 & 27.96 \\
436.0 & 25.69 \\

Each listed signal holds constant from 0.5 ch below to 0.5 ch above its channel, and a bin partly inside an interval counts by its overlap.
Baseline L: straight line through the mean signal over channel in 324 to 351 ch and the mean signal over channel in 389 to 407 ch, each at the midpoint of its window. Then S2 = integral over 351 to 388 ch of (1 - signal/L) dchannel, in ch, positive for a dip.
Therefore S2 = 8.1 ch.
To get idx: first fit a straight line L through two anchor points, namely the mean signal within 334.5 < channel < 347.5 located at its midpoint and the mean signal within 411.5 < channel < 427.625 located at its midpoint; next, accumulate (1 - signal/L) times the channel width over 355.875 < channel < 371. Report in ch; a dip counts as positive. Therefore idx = 6.7 ch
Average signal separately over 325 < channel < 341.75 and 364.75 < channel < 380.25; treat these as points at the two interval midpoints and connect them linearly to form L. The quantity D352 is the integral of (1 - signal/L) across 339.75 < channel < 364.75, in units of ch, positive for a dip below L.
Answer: 2.2 ch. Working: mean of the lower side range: 21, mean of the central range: 17.6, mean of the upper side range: 17.1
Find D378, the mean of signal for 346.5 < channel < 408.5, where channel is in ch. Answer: 19.3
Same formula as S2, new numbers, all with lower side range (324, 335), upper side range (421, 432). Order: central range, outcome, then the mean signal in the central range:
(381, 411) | -0.3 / 22.8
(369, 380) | 1.0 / 19.7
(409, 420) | -0.1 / 23.7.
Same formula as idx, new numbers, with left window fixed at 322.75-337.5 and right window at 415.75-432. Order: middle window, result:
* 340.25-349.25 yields -0.4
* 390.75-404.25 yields 0.1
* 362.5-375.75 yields 4.8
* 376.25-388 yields -0.1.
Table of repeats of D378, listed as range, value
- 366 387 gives 19.2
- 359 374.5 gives 13.4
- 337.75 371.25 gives 16.7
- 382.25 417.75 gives 23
